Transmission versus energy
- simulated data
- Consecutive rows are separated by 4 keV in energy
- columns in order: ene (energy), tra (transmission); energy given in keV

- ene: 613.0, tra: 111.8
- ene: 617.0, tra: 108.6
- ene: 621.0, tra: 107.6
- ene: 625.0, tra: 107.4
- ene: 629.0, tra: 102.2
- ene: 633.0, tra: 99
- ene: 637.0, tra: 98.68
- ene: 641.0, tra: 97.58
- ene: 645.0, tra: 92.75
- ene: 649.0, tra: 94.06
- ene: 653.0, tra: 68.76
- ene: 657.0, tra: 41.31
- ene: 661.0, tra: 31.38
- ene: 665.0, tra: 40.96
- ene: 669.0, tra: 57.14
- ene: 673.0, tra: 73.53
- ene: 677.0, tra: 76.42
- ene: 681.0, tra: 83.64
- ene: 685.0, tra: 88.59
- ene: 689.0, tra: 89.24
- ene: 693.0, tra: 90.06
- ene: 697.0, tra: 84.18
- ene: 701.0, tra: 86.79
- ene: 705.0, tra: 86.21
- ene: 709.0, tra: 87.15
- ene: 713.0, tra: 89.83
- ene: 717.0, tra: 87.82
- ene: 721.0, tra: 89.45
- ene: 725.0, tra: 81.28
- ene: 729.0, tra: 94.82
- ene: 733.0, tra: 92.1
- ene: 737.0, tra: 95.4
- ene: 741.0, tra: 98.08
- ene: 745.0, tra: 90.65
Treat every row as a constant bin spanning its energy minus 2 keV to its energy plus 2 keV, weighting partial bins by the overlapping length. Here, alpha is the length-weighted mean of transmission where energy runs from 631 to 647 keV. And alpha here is 97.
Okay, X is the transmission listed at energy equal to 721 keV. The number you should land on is 89.45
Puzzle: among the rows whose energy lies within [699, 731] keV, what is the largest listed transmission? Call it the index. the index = 94.82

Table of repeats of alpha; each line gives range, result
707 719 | 88.3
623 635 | 103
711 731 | 88.6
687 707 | 87.3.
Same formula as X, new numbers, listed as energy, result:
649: 94.06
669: 57.14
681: 83.64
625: 107.4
